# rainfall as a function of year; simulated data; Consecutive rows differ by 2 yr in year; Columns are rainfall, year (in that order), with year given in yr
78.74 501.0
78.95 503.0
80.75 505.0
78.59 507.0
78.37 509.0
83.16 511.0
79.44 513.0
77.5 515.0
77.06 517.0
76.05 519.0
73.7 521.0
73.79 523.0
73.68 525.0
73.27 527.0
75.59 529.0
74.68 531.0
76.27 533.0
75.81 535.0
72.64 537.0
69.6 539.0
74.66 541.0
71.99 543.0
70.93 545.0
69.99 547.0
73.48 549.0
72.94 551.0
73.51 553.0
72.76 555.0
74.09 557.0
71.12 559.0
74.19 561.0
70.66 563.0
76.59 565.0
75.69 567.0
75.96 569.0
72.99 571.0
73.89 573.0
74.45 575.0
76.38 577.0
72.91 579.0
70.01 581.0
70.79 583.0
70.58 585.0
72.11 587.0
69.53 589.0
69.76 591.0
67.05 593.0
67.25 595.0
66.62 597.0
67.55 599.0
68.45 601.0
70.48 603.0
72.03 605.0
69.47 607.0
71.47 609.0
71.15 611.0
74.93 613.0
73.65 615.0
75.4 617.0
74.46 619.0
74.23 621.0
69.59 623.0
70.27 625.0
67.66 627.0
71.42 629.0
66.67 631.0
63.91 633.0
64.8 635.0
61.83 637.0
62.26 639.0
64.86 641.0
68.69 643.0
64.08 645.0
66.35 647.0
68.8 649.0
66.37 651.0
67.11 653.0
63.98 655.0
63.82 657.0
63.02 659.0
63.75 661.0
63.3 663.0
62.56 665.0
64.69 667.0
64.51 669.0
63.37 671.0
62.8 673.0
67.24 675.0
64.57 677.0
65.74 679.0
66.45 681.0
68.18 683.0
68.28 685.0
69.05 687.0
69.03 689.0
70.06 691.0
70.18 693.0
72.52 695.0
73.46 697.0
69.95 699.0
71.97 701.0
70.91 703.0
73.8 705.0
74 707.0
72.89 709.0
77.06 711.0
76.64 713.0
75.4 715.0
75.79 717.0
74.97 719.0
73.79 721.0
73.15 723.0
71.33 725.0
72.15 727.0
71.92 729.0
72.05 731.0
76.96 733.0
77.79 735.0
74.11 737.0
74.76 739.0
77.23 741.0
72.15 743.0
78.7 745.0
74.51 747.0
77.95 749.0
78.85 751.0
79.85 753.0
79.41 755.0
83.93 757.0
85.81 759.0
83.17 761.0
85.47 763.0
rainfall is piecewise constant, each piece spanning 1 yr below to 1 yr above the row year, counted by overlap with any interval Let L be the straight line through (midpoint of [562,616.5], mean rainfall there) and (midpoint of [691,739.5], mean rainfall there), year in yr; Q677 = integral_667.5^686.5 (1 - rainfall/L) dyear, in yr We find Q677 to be 1.88 yr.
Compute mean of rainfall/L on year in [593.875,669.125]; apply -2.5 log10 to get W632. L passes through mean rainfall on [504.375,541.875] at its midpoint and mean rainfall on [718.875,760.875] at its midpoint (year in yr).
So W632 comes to 0.13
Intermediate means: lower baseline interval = 76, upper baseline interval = 76.4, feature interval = 67.7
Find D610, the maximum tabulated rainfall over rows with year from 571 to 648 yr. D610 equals 76.38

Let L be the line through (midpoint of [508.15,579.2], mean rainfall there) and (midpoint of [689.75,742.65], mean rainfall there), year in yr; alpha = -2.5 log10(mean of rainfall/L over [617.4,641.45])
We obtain 0.09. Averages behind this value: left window 74.4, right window 73.6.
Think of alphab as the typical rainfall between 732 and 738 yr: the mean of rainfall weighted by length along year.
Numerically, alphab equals 76.3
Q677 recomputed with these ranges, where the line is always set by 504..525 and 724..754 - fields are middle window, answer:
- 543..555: 0.8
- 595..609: 1.4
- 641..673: 4.7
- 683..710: 1.7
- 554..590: 1.9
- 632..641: 1.5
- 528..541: 0.6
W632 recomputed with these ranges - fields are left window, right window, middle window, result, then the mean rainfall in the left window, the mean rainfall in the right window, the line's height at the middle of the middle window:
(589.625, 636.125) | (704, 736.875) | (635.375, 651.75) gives 0.09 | 69.9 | 74.3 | 71.2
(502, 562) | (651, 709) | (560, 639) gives 0.01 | 75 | 67.5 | 71.6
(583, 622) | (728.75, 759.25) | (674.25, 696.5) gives 0.09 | 70.8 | 77.2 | 74.6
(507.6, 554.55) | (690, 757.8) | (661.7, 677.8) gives 0.17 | 74.7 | 74.7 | 74.7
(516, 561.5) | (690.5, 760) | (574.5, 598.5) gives 0.05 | 73.5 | 75.1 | 73.9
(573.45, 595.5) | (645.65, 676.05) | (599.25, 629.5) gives -0.05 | 71.1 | 64.8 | 68.6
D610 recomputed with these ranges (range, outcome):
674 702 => 73.46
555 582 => 76.59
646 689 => 69.05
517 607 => 77.06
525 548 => 76.27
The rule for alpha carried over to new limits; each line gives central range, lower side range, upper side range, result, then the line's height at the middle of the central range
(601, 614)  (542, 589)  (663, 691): -0.02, 70.3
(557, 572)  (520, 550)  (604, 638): -0.02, 72.3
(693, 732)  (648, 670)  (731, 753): -0.02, 72.2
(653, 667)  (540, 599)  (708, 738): 0.15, 73.5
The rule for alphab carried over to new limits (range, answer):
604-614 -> 71.8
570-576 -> 73.8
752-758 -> 81.1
